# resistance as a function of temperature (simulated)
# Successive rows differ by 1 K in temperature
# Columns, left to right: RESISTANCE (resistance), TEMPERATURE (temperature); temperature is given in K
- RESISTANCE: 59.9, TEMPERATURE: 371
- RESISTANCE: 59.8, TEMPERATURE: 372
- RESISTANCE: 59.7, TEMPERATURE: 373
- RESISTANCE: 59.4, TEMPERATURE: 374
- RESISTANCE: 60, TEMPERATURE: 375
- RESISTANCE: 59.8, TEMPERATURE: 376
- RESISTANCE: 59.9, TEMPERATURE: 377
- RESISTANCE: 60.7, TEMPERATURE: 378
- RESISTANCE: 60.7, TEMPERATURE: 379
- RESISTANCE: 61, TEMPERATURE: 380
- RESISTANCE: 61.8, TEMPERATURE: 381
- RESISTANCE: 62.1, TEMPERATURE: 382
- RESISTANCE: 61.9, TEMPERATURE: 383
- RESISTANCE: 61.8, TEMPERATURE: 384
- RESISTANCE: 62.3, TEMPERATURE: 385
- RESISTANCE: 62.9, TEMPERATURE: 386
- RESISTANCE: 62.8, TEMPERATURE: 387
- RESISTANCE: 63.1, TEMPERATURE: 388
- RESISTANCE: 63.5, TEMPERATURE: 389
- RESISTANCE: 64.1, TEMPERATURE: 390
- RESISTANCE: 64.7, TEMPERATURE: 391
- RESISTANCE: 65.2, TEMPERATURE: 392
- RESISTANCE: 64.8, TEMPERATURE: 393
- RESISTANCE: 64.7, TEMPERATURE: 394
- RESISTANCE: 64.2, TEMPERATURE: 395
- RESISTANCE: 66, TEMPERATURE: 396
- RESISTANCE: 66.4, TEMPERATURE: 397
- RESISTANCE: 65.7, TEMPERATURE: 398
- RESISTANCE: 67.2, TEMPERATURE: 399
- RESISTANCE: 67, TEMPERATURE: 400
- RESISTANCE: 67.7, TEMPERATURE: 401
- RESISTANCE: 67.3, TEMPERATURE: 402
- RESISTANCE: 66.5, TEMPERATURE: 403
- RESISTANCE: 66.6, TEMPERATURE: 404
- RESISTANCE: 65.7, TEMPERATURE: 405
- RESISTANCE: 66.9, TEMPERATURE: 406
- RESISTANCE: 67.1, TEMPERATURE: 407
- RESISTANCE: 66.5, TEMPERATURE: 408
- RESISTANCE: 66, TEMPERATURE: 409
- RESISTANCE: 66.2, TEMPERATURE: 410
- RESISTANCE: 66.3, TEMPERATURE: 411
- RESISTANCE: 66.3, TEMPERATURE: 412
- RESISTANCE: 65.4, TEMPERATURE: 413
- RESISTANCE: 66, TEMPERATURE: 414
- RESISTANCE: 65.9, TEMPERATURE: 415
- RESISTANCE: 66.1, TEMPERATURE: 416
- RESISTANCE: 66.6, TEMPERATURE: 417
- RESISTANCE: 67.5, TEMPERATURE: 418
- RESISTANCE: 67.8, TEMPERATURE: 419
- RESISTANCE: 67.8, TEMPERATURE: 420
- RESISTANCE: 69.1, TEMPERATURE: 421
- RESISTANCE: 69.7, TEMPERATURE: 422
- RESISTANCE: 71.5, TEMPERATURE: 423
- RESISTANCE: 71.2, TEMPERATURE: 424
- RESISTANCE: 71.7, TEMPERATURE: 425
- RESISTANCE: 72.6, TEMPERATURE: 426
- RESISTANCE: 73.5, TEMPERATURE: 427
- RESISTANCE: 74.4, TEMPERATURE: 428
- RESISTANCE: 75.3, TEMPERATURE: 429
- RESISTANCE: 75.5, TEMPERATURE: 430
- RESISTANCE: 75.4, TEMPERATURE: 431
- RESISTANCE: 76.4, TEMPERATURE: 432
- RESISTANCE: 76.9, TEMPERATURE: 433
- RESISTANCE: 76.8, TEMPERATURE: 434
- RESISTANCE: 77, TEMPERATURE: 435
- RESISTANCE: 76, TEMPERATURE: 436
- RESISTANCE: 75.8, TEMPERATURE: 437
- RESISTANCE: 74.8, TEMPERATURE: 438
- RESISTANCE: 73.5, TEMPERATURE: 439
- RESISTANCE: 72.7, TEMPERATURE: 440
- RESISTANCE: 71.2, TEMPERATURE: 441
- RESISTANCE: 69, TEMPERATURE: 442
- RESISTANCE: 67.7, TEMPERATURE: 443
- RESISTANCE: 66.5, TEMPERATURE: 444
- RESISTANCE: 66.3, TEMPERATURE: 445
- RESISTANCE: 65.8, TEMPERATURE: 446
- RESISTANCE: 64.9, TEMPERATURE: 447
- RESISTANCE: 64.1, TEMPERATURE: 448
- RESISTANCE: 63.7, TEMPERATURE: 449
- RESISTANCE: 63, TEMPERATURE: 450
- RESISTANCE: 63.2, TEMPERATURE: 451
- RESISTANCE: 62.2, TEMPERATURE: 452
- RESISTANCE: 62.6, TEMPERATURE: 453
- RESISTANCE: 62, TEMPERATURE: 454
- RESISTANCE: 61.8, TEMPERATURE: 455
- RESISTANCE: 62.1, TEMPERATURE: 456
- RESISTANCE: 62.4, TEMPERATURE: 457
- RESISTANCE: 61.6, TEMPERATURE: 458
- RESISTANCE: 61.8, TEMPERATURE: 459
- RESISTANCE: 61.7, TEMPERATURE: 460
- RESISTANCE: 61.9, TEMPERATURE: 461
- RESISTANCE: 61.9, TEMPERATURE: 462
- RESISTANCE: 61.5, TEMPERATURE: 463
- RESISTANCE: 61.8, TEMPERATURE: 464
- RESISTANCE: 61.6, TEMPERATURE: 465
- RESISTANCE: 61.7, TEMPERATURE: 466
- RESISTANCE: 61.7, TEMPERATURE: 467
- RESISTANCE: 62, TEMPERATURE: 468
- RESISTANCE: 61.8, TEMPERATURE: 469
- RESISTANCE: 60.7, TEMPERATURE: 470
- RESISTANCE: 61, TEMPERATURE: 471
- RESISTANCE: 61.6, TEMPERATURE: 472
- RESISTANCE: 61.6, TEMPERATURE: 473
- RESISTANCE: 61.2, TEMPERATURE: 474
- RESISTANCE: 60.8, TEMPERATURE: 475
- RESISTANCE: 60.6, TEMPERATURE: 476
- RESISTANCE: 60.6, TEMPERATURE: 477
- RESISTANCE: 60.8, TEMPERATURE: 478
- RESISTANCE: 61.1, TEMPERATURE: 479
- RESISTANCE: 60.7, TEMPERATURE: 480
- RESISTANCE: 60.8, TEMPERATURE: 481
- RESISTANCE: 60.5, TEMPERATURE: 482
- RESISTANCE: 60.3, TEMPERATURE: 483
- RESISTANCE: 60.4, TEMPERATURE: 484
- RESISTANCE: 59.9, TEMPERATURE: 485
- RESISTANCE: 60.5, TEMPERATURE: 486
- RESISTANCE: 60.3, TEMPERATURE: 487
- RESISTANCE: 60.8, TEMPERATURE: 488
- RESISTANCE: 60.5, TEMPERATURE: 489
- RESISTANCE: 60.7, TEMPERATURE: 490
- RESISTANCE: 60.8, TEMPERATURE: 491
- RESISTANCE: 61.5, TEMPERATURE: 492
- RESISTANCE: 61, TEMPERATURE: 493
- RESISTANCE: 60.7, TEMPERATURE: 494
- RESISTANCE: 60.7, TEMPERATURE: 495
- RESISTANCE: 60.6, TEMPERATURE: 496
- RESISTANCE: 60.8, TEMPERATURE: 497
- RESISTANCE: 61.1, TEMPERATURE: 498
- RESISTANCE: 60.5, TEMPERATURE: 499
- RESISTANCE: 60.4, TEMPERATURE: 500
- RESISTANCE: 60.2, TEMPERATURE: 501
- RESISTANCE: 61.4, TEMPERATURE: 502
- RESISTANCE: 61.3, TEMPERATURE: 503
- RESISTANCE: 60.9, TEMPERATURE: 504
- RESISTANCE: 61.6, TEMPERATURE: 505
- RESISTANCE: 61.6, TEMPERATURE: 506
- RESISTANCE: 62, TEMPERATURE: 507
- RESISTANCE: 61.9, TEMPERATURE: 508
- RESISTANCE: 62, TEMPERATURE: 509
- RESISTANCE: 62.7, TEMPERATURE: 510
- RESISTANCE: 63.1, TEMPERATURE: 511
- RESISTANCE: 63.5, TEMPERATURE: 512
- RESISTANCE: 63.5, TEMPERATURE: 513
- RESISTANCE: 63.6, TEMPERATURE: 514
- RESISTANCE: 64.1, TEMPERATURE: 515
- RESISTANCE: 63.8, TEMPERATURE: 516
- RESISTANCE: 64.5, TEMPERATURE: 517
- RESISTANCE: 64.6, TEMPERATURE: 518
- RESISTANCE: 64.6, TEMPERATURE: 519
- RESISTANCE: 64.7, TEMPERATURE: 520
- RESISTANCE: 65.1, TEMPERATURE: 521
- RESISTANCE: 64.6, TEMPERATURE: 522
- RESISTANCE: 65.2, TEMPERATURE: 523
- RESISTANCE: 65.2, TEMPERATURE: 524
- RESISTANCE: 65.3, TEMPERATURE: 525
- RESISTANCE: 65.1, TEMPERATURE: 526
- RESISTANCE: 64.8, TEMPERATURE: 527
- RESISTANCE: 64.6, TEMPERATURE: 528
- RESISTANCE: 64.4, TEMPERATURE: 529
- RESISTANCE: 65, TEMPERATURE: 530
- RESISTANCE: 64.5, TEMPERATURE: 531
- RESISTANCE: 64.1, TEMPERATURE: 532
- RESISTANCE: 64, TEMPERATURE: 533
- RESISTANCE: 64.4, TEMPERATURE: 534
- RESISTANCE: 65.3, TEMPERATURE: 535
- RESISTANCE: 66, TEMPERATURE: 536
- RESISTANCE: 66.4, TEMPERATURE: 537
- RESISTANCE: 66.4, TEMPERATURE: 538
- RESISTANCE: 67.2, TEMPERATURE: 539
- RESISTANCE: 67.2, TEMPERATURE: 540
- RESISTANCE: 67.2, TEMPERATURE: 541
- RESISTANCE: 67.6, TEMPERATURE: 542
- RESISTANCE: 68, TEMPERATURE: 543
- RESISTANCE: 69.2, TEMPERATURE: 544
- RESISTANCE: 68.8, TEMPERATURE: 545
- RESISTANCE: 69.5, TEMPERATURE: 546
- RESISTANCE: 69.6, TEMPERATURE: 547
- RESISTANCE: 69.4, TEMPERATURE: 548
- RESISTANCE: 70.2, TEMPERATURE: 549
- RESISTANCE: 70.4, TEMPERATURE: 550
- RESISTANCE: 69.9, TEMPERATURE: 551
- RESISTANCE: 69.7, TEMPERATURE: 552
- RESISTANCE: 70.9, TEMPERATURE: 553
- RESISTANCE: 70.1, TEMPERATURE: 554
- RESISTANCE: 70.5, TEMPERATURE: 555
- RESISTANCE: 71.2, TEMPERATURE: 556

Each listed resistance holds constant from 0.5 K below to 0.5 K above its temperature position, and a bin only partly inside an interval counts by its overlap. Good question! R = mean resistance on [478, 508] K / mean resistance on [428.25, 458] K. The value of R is 0.88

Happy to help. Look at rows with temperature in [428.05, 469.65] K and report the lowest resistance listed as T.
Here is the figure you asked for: 61.5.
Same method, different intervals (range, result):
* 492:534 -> 60.2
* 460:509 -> 59.9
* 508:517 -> 61.9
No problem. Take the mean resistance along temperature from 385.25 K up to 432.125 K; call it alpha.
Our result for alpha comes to 67.6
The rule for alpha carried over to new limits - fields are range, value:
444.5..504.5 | 61.5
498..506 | 61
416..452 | 70.5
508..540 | 64.6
